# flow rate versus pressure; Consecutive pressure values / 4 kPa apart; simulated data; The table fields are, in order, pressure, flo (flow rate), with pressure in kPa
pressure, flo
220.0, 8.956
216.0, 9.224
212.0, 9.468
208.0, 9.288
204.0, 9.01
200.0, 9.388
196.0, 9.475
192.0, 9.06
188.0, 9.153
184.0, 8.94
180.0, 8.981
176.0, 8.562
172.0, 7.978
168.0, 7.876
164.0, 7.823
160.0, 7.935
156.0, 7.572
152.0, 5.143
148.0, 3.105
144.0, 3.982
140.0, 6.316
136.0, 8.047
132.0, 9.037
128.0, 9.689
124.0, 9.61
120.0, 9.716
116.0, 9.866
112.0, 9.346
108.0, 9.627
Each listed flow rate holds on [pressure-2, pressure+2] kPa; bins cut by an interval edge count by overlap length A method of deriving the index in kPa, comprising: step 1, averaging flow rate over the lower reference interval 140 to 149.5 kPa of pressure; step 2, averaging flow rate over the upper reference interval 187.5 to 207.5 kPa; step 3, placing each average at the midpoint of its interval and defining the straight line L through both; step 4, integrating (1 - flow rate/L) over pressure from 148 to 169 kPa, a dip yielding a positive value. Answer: -5.0 kPa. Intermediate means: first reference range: 4.15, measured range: 6.84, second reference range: 9.23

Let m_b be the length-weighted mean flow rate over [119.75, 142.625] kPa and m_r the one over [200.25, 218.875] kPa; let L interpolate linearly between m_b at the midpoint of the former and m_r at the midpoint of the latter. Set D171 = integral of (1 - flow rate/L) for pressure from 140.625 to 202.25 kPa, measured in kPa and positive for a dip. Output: 8.9 kPa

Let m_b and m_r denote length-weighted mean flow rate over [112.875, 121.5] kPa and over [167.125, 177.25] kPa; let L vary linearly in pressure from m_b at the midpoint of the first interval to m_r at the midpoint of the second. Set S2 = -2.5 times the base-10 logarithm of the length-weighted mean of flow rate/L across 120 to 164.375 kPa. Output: 0.247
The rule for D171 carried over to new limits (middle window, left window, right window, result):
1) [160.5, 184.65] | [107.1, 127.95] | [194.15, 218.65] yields 2.9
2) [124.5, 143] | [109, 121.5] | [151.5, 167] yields 1.2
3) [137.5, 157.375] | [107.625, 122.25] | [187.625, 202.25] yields 8.9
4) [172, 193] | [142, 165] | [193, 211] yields -2.5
